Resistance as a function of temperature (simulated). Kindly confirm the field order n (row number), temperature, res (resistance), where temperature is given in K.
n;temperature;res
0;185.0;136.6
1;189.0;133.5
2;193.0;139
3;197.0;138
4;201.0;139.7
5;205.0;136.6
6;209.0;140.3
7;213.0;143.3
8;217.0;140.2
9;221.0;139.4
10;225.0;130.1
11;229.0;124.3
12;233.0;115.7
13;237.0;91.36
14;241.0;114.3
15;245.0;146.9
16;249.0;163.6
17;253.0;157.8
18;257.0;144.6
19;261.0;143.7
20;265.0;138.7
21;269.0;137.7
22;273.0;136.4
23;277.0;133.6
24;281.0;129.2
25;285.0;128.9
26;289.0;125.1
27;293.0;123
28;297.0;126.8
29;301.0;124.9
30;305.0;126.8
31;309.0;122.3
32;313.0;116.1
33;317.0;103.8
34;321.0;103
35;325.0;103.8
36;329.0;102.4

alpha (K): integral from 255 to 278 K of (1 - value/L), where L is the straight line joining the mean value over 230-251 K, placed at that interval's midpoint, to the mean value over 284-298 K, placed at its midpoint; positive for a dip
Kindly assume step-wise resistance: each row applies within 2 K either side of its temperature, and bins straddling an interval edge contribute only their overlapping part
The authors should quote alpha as -2.4 K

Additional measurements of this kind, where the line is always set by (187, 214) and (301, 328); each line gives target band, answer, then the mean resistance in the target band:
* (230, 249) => 1.07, 122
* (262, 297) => -3.09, 132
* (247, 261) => -2.99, 154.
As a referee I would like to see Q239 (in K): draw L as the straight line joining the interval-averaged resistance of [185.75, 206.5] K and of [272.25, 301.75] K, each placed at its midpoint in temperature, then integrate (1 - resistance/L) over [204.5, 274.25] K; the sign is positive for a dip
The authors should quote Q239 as -1.5 K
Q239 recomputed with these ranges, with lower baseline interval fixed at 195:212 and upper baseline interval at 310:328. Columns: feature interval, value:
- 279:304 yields -2.51 K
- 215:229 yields -0.10 K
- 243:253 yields -2.30 K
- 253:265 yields -2.11 K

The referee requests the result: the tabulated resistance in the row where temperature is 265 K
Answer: 138.7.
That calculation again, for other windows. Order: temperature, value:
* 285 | 128.9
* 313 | 116.1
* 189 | 133.5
